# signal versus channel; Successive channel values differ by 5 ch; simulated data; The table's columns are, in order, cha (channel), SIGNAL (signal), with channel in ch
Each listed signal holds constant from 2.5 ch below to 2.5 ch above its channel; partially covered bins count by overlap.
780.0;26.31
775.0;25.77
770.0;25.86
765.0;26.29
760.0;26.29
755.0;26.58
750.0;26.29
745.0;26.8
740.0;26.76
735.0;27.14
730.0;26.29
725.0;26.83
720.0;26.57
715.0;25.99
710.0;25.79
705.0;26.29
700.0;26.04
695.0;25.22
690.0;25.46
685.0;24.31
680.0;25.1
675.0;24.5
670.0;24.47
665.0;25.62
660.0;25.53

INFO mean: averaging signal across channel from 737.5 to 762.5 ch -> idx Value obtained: 26.5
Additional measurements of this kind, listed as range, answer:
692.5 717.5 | 25.9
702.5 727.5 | 26.3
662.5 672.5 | 25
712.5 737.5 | 26.6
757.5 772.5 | 26.1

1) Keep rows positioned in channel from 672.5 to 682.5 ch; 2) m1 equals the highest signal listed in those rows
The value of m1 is 25.1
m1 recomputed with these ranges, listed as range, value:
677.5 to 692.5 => 25.46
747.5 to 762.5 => 26.58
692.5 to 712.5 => 26.29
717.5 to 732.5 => 26.83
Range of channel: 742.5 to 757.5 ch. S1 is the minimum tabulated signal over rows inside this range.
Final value 26.29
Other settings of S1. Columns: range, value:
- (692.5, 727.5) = 25.22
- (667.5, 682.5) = 24.47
